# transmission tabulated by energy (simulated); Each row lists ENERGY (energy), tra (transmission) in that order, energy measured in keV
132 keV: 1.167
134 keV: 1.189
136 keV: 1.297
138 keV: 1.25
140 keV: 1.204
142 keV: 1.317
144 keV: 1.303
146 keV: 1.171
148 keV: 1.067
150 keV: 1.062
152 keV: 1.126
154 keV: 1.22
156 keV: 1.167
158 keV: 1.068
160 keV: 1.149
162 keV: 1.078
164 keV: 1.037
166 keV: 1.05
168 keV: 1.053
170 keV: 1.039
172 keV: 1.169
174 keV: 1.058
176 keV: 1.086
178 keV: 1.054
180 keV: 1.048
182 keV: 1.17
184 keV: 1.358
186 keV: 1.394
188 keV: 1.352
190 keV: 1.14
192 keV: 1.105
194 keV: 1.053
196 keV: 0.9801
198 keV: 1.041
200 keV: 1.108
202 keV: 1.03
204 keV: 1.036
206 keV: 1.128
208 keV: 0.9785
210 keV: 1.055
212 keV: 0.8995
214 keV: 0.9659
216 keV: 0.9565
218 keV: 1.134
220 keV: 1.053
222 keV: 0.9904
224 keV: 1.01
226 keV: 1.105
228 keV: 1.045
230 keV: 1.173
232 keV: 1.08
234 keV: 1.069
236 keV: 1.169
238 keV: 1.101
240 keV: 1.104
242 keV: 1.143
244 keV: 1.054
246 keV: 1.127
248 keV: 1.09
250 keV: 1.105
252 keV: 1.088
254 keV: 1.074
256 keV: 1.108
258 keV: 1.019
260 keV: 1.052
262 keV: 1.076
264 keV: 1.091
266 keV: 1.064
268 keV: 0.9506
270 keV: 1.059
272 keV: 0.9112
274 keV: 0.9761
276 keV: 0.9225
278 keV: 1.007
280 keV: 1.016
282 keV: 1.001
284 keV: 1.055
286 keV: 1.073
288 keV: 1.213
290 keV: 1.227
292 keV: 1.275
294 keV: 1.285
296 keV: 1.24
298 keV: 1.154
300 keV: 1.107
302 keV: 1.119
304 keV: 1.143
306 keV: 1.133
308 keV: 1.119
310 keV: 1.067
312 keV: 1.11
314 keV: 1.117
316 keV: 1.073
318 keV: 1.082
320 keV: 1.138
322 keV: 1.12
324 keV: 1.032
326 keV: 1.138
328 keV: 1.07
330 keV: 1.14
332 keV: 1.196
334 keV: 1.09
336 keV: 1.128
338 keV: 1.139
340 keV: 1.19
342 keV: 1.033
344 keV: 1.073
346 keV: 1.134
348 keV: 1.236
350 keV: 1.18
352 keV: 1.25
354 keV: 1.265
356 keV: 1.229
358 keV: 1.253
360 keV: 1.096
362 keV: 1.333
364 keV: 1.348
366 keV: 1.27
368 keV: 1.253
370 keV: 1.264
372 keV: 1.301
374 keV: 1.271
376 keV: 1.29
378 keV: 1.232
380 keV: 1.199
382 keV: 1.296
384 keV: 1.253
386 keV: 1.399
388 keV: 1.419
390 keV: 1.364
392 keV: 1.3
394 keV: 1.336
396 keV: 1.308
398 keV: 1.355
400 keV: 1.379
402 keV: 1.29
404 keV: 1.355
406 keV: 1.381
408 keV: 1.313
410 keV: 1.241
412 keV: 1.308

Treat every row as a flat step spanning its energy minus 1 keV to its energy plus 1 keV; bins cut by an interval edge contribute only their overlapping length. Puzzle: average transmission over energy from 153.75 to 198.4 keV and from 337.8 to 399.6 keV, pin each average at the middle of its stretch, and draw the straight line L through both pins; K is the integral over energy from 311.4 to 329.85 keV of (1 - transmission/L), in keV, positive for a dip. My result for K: 1.9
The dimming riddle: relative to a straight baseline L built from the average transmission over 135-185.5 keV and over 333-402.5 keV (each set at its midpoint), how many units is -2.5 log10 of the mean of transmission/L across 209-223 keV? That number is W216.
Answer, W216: 0.17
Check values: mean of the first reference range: 1.15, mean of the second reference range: 1.25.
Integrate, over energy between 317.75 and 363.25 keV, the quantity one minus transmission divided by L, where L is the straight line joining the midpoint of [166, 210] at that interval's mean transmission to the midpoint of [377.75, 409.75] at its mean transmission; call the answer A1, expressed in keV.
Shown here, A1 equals 4.0 keV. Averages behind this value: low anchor 1.11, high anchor 1.32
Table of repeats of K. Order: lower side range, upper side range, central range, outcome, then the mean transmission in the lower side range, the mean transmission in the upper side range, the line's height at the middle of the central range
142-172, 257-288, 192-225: 1.53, 1.12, 1.02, 1.08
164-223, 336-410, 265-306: 3.01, 1.08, 1.26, 1.18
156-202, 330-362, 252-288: 3.53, 1.12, 1.17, 1.15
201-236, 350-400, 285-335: 1.98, 1.05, 1.29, 1.19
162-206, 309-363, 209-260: 2.48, 1.11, 1.14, 1.12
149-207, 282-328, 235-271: 1.40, 1.12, 1.13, 1.13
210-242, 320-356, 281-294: -0.53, 1.06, 1.14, 1.11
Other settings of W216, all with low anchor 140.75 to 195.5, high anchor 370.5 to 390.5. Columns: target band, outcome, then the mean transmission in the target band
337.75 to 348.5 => 0.130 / 1.13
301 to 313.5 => 0.120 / 1.12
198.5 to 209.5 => 0.111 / 1.06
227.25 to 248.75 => 0.084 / 1.11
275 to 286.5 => 0.211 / 1.01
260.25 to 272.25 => 0.175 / 1.03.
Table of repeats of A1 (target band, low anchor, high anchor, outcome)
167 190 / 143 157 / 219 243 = -0.6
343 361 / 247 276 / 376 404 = 0.7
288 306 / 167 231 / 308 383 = -0.7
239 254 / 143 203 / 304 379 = 0.6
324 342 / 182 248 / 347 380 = 1.4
